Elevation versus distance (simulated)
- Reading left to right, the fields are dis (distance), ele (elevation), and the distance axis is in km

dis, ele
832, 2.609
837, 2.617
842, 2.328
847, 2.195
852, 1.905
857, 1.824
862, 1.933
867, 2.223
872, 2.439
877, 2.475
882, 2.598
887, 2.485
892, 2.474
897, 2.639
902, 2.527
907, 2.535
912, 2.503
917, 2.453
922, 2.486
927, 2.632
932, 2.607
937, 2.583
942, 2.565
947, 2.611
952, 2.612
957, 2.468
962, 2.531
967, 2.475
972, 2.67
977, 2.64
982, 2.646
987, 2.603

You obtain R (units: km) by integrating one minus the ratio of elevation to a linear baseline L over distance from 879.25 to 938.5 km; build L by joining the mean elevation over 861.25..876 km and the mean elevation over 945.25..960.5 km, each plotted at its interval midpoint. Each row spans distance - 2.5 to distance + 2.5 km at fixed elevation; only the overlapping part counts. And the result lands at -3.5 km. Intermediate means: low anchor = 2.26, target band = 2.54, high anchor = 2.56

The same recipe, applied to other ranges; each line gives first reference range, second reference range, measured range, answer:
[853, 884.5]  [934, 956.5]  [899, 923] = -0.79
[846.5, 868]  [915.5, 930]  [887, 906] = -1.86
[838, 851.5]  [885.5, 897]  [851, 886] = 2.42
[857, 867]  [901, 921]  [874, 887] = -2.07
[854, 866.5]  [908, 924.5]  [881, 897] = -2.26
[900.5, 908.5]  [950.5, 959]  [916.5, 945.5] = -0.34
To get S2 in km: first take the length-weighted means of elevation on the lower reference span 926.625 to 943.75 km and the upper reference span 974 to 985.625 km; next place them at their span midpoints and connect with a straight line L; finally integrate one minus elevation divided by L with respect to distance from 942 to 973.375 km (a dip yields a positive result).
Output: 0.71 km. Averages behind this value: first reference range 2.59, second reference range 2.64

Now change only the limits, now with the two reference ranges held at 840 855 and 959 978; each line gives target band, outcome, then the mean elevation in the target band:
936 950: -0.6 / 2.59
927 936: -0.6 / 2.61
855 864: 1.2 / 1.88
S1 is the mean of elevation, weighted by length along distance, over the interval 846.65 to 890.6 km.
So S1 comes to 2.24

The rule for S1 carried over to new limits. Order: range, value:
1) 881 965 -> 2.55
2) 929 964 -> 2.57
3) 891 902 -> 2.56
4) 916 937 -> 2.56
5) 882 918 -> 2.52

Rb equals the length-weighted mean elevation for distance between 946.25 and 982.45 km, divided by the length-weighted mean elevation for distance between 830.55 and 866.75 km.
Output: 1.2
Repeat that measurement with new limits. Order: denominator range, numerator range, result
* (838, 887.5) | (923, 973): 1.15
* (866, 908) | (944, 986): 1.03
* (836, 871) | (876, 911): 1.19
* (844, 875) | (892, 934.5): 1.21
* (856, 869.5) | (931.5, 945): 1.28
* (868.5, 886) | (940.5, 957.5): 1.04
